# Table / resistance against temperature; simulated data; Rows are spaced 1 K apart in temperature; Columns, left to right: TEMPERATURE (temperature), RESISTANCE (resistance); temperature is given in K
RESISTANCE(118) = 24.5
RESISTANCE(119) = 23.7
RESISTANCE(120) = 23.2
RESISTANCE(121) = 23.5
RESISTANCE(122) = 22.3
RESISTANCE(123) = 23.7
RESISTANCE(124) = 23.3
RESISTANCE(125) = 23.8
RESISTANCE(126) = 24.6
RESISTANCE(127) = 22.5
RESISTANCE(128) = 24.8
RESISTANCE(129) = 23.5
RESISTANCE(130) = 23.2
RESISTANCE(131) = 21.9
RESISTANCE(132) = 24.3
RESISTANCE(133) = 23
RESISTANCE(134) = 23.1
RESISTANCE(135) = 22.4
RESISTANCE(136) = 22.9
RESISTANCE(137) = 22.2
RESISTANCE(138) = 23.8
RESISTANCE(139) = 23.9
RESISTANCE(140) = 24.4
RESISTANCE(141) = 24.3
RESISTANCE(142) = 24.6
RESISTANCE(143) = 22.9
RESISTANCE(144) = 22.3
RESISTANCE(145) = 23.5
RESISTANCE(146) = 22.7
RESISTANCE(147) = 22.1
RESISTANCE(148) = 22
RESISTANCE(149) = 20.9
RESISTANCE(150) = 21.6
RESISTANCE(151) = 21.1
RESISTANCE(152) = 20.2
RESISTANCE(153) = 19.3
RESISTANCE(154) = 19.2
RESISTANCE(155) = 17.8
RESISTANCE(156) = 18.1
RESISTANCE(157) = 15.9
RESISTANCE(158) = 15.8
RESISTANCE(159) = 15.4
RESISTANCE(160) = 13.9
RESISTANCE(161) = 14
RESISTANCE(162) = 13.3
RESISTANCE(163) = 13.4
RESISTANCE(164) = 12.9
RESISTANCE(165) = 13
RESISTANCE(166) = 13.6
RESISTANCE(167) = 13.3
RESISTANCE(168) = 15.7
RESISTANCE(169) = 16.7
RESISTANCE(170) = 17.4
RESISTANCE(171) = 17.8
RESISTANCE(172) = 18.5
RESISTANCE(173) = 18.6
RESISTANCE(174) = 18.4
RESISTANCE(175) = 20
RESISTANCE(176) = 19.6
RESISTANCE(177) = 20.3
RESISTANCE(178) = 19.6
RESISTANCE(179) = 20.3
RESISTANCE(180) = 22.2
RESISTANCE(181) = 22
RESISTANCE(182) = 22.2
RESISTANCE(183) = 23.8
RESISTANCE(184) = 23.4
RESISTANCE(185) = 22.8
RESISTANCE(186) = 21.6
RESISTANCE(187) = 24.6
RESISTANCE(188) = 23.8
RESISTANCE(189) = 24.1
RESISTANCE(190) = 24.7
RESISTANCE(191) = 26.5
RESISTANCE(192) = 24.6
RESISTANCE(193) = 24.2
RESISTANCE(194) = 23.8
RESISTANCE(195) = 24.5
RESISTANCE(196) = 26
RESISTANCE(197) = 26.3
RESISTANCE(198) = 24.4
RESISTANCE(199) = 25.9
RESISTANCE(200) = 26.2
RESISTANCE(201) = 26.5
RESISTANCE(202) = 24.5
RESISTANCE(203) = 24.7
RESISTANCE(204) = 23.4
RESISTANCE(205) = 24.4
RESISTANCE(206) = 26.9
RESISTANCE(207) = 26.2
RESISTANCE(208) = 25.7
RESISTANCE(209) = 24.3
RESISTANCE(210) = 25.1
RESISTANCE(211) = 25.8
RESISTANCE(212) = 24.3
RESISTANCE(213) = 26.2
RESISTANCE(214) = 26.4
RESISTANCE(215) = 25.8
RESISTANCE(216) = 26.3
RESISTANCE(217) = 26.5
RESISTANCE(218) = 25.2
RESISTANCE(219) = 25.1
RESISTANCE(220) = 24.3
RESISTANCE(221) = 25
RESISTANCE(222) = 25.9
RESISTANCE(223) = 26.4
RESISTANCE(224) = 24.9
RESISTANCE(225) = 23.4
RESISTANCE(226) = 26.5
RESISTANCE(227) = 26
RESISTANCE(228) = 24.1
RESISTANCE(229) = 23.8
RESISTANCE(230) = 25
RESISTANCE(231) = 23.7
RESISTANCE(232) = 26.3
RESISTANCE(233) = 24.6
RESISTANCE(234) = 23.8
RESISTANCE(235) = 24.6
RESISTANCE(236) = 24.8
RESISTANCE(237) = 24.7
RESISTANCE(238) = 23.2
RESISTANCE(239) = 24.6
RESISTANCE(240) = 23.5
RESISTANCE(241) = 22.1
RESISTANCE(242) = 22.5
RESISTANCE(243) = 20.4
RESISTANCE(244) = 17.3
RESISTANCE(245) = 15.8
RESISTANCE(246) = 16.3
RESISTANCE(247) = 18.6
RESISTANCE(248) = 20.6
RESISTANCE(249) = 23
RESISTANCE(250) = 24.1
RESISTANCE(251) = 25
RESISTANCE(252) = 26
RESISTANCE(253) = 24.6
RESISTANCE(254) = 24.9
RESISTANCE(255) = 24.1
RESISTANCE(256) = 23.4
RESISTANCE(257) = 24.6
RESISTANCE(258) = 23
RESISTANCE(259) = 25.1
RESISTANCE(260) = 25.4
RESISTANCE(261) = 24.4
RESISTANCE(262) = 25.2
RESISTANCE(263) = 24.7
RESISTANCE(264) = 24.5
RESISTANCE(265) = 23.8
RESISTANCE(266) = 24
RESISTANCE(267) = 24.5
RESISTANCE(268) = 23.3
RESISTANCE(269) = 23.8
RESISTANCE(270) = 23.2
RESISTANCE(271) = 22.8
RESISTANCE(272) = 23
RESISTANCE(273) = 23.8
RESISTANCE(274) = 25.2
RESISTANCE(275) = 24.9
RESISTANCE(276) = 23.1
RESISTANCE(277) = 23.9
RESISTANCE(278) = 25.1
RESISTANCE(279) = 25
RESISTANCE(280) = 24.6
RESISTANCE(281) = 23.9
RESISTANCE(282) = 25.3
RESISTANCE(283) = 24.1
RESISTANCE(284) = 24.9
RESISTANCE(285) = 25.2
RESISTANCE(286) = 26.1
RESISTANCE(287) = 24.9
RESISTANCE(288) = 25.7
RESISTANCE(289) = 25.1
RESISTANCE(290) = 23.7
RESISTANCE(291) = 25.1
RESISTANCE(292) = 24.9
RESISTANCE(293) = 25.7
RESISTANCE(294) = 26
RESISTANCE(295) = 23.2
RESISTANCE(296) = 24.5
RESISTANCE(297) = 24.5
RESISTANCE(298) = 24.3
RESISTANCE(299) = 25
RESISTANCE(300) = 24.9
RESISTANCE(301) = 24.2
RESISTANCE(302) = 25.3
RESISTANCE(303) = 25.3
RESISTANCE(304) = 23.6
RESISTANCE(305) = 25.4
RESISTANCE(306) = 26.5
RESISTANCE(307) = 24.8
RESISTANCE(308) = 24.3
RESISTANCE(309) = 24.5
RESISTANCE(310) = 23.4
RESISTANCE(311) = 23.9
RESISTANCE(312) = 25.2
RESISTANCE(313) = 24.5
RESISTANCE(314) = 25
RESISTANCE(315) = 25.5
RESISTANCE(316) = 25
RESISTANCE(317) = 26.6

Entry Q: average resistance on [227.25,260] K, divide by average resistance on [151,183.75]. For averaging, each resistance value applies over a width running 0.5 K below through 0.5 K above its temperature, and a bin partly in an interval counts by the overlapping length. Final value 1.3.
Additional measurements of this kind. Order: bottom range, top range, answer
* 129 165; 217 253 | 1.16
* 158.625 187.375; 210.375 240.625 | 1.37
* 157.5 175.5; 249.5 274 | 1.55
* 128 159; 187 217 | 1.16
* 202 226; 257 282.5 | 0.96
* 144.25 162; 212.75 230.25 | 1.34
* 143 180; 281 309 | 1.37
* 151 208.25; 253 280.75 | 1.17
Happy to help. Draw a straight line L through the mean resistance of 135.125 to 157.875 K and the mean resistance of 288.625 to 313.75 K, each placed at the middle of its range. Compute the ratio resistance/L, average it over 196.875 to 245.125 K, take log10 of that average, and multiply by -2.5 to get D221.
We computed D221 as -0.07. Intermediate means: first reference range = 21.5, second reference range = 24.7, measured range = 24.6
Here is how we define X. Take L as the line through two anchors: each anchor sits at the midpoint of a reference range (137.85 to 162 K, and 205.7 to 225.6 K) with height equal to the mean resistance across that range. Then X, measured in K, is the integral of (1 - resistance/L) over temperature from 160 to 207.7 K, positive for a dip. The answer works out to 3.8 K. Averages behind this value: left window 20.2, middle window 21.2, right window 25.5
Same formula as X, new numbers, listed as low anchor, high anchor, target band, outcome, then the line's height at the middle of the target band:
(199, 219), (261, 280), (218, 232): 0.08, 25.1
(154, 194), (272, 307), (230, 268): -0.88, 22.8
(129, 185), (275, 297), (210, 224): -2.18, 22.1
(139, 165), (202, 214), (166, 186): 2.15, 21.8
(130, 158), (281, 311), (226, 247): 0.69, 23.6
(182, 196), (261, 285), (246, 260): 0.44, 24.2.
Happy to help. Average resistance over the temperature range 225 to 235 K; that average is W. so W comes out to 24.8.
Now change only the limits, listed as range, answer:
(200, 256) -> 24.2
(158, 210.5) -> 21.2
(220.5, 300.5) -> 24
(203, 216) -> 25.4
